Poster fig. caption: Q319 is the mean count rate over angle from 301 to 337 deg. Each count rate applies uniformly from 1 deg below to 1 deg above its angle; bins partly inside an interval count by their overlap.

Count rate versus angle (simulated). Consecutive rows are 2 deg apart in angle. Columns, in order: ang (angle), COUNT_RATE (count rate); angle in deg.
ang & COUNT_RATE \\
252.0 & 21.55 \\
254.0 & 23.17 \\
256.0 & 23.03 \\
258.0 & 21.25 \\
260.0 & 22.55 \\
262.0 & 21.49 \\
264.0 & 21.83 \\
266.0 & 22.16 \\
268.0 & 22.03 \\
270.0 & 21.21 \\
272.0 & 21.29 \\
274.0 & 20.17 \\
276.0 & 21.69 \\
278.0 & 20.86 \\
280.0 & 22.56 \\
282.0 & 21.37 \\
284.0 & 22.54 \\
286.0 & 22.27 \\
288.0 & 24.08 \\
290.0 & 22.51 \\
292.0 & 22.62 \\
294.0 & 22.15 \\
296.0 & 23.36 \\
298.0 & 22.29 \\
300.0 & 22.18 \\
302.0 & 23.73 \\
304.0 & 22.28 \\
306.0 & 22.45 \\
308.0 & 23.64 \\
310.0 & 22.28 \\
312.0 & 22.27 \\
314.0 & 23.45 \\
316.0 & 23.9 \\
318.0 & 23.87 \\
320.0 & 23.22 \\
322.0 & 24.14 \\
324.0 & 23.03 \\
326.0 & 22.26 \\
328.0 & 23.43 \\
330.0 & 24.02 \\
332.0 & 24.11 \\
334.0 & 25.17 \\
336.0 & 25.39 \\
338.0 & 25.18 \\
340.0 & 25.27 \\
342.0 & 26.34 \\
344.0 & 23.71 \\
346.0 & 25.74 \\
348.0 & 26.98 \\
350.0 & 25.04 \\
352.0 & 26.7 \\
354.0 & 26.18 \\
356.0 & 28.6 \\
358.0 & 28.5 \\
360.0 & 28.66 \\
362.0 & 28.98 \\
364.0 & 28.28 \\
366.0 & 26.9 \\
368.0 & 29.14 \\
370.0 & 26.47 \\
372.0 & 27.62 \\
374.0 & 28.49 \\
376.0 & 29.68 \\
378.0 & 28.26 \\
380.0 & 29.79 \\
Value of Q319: 23.5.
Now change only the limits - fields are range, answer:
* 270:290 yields 21.9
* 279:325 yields 22.9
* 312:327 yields 23.3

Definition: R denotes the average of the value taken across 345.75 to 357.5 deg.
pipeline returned 26.7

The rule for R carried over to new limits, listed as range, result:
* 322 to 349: 24.6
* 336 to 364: 26.6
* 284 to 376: 24.8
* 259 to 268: 22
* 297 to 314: 22.7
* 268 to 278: 21.2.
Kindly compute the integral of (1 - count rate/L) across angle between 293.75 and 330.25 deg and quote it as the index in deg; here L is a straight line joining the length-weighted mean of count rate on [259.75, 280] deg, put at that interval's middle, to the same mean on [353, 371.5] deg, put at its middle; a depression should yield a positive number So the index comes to 2.10 deg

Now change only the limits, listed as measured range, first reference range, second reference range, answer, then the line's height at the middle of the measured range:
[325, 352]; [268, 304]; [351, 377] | 1.3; 26.1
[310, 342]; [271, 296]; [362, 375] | 1.3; 25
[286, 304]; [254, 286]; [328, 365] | 0.3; 23.2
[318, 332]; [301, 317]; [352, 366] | 0.7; 24.6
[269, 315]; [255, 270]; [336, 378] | 2.5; 23.6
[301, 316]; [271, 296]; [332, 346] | 0.3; 23.4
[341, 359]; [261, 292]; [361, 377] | 0.3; 26.9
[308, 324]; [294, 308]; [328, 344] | 0.2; 23.7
